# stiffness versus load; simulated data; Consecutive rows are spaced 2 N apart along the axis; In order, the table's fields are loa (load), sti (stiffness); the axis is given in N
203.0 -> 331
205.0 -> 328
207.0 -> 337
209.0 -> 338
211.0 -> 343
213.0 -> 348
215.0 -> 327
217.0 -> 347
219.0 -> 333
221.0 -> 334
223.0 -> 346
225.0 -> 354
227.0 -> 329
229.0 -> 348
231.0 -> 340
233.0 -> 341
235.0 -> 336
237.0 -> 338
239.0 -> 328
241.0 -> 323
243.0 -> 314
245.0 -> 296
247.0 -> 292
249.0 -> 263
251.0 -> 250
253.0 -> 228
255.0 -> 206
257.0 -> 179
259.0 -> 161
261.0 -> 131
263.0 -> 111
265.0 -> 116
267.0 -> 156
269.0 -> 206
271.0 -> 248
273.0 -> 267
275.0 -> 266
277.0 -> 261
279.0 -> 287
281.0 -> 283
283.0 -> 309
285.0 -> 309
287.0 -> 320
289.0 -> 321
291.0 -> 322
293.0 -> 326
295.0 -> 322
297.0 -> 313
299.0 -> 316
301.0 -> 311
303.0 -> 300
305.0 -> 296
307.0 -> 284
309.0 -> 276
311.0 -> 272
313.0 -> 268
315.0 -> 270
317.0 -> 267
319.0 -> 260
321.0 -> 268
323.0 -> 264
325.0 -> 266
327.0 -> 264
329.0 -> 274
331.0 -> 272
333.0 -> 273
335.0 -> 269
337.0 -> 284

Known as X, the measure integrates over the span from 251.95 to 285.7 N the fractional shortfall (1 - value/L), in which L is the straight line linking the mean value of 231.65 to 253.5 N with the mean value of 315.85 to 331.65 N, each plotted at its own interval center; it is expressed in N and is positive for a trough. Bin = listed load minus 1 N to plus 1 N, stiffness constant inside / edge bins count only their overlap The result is 8.4 N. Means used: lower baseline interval 303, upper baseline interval 267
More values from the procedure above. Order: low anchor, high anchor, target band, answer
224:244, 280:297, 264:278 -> 4.5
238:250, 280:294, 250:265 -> 6.3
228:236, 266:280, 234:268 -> 7.2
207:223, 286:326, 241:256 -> 2.5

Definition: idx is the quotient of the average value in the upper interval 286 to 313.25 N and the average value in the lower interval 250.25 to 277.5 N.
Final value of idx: 1.54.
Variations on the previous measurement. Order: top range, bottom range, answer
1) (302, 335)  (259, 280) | 1.35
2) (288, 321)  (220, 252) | 0.92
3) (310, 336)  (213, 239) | 0.79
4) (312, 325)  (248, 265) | 1.43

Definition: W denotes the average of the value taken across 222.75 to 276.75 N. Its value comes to 261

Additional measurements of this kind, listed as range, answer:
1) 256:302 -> 254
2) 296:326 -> 282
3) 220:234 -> 342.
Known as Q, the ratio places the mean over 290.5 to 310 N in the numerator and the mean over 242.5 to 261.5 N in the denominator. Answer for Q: 1.3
